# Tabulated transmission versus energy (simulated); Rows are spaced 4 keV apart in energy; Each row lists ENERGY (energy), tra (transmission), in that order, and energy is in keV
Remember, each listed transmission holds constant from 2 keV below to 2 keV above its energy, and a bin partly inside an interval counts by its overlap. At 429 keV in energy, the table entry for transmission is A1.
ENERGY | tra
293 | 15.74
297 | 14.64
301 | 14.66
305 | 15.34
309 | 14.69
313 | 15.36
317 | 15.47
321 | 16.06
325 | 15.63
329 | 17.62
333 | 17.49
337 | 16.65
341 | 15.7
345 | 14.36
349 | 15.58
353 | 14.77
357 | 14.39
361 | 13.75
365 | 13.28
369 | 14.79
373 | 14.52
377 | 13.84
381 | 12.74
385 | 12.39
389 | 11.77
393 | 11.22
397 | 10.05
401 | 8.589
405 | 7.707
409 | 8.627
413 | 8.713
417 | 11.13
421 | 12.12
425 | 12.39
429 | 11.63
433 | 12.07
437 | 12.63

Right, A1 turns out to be 11.63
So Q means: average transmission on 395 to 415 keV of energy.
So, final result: 8.74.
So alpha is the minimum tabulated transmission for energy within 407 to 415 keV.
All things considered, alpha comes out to 8.627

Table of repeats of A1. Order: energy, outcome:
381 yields 12.74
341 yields 15.7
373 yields 14.52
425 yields 12.39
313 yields 15.36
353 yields 14.77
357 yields 14.39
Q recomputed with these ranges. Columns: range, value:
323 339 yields 16.8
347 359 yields 14.9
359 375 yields 14.1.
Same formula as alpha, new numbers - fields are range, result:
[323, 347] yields 14.36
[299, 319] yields 14.66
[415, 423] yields 11.13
